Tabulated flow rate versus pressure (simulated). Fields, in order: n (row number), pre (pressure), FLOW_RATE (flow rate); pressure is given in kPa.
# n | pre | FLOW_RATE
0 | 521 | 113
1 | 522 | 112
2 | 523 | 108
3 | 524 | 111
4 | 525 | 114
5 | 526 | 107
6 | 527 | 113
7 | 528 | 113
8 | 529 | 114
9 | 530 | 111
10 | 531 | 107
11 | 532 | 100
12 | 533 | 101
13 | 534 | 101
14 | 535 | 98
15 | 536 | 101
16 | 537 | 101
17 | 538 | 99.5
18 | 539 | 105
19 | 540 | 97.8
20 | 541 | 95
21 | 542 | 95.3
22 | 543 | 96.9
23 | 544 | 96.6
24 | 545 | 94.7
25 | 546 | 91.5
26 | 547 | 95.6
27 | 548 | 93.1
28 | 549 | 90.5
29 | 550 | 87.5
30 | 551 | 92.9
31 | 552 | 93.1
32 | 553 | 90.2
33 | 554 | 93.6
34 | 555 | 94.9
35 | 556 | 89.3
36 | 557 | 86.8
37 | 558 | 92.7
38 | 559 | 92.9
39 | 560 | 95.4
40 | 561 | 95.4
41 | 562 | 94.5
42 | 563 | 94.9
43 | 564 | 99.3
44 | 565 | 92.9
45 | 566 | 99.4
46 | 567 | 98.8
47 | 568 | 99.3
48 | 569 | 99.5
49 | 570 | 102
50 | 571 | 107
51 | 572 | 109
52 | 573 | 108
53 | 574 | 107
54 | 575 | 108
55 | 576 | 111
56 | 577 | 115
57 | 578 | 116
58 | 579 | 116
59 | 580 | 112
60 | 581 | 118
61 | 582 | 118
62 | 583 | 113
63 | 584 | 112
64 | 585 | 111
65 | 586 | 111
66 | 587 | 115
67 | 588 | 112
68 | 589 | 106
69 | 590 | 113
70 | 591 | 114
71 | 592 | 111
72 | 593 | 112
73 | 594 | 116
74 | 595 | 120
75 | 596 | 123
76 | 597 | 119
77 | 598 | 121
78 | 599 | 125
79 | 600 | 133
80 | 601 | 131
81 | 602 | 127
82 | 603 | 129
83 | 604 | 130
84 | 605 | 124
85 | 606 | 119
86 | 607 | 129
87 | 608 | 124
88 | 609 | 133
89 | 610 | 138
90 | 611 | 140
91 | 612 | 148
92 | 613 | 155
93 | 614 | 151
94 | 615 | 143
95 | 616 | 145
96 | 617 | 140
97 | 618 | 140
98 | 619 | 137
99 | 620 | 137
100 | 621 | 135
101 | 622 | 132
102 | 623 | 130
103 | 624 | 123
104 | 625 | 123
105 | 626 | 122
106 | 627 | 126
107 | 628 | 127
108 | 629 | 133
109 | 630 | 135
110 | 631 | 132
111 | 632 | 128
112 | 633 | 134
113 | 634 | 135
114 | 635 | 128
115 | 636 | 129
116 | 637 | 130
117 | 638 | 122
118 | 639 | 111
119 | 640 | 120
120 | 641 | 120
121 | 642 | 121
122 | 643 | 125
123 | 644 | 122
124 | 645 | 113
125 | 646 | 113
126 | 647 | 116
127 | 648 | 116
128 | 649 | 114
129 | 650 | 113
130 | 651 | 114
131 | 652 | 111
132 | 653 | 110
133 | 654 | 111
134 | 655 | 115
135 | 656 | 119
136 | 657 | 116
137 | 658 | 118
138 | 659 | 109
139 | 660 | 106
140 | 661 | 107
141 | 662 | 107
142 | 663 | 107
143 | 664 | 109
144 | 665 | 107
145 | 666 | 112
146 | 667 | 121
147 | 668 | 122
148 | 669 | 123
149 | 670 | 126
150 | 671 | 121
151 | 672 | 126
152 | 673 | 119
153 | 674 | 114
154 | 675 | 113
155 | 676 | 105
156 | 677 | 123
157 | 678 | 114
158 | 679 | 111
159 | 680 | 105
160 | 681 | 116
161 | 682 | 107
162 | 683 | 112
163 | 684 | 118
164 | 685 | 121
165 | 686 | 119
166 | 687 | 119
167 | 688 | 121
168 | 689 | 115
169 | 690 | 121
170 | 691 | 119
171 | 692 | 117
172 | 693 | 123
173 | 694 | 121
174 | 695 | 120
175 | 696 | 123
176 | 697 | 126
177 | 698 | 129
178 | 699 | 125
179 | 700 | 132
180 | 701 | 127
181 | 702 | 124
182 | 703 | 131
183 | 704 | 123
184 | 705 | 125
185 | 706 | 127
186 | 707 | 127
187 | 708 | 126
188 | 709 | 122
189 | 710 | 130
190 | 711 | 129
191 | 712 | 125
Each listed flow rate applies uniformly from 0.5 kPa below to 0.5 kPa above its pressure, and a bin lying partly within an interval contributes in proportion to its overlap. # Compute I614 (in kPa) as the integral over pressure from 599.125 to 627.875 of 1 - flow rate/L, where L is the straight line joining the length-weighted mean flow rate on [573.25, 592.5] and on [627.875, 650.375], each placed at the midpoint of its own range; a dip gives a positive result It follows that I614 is -3.7 kPa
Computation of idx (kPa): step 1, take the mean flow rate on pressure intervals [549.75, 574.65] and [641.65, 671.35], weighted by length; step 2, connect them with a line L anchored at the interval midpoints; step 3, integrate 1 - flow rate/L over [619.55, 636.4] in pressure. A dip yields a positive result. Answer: -3.2 kPa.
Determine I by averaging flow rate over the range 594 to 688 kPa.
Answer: 123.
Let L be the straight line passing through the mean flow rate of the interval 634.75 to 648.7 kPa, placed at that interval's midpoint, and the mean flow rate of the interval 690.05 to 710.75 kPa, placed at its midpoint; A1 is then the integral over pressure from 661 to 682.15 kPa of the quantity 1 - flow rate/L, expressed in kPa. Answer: 1.4 kPa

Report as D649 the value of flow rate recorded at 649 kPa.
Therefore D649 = 114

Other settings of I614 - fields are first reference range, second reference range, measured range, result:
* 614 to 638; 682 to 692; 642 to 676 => 2.6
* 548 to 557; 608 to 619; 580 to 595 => 0.9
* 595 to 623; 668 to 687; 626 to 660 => 1.2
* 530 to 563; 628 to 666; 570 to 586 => -1.4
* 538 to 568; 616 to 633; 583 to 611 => -0.8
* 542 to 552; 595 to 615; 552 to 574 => 1.4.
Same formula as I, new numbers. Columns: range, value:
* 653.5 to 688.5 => 115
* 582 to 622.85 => 127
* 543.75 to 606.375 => 107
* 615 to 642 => 130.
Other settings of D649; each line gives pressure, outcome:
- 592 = 111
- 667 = 121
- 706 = 127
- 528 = 113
